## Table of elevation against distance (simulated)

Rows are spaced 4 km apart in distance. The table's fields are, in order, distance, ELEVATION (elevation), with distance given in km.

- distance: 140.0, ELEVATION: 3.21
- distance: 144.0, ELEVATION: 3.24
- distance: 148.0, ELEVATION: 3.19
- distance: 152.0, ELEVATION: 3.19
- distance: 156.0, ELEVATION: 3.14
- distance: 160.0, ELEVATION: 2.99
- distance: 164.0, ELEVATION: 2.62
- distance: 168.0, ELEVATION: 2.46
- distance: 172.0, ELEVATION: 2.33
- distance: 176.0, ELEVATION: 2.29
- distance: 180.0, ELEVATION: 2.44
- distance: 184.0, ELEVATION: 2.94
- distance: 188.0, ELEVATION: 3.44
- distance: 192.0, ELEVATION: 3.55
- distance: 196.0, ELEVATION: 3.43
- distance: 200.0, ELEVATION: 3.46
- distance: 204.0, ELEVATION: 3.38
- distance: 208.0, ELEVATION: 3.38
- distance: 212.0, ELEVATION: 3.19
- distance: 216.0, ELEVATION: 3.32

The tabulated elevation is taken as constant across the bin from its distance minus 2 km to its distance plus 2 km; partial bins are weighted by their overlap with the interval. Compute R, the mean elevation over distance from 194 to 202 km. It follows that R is 3.45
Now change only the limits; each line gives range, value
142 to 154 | 3.21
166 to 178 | 2.36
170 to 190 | 2.69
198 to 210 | 3.41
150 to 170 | 2.88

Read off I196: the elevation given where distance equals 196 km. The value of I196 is 3.43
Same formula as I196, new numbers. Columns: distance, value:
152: 3.19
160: 2.99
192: 3.55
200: 3.46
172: 2.33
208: 3.38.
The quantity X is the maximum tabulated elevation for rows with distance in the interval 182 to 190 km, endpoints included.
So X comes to 3.44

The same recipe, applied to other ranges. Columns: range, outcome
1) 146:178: 3.19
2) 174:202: 3.55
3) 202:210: 3.38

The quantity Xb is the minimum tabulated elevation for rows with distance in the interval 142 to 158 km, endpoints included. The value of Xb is 3.14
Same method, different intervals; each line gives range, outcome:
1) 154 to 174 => 2.33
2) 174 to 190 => 2.29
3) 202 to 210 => 3.38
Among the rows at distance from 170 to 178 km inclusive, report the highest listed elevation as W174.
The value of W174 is 2.33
